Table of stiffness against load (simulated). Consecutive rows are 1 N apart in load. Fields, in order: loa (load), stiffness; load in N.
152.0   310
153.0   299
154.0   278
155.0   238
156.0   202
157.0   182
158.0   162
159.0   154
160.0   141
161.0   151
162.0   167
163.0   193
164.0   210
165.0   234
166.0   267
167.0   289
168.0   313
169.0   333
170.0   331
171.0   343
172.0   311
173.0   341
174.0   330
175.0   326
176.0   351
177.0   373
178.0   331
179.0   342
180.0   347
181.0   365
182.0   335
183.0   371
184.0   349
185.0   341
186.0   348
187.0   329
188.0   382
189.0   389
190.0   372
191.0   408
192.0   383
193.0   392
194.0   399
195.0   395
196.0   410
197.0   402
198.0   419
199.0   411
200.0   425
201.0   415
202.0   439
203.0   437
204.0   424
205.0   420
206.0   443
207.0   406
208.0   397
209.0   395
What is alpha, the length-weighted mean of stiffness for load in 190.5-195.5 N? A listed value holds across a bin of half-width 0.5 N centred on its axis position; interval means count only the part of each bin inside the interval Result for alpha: 395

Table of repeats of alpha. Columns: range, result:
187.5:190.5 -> 381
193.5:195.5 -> 397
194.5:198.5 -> 406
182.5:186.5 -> 352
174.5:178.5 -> 345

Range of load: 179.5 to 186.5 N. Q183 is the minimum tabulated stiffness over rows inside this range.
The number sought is 335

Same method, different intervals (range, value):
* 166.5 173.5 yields 289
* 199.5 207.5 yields 406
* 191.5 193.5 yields 383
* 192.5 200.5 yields 392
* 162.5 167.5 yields 193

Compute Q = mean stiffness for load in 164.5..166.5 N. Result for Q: 250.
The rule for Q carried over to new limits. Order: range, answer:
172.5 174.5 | 336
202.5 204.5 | 430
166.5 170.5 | 316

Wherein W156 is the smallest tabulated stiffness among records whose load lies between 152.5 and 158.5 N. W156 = 162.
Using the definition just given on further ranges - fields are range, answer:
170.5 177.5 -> 311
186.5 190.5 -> 329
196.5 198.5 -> 402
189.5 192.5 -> 372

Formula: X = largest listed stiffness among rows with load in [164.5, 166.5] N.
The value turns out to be 267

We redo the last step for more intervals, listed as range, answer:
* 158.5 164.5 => 210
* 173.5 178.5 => 373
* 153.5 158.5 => 278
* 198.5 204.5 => 439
